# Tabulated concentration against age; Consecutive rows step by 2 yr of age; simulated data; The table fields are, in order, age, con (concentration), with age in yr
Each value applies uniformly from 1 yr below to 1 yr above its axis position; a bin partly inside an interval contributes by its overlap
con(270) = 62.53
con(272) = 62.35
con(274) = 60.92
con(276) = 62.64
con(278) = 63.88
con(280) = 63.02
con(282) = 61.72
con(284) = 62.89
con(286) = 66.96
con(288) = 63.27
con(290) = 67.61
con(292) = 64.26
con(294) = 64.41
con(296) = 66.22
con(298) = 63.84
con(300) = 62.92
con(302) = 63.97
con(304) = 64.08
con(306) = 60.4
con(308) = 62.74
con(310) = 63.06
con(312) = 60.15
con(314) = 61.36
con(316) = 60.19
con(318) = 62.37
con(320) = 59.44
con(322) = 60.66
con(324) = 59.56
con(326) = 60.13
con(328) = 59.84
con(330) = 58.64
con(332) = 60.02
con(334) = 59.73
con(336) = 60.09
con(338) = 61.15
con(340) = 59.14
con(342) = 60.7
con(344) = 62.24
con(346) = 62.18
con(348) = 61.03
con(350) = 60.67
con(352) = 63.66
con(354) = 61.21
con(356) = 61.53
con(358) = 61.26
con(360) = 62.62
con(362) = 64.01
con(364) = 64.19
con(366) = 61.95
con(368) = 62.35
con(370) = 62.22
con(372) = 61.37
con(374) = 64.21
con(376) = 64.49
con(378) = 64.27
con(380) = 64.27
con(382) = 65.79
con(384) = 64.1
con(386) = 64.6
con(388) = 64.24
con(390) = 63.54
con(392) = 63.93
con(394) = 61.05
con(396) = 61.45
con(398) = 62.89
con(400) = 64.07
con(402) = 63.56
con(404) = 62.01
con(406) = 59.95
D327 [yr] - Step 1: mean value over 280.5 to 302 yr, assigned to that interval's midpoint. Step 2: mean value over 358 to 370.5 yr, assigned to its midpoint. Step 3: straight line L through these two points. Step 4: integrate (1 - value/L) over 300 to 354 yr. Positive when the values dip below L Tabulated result 2.1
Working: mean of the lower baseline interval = 64.4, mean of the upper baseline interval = 62.8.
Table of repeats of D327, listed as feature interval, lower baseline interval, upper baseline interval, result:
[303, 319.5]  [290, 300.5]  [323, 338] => 0.2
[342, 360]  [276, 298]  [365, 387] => 0.6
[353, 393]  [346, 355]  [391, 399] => -0.8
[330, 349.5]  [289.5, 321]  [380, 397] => 0.8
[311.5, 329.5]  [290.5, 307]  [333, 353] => 0.6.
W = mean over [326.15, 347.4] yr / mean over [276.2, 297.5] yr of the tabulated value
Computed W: 0.94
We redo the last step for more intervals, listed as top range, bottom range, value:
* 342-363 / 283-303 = 0.96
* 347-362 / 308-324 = 1.01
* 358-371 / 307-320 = 1.02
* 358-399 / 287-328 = 1.01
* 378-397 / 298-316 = 1.02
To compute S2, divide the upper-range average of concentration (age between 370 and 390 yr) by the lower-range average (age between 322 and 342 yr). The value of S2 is 1.07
